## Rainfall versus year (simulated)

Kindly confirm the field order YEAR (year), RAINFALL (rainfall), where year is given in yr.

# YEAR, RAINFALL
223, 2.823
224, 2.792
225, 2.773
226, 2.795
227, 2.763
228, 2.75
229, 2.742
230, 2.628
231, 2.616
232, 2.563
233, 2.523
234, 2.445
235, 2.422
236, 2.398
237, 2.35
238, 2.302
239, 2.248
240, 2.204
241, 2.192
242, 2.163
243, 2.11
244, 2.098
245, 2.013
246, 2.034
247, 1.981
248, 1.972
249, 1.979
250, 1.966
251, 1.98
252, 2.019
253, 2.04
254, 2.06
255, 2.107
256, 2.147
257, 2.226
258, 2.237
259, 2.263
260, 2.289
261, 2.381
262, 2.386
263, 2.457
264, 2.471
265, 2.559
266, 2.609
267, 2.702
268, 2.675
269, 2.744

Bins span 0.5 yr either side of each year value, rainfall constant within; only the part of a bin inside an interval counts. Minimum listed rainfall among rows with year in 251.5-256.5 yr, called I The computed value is 2.019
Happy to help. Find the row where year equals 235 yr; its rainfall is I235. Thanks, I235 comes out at 2.422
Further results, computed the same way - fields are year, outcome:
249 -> 1.979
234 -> 2.445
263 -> 2.457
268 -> 2.675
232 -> 2.563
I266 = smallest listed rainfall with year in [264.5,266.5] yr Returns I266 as 2.559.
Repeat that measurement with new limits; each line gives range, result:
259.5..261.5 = 2.289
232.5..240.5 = 2.204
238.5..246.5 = 2.013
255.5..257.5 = 2.147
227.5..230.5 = 2.628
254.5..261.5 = 2.107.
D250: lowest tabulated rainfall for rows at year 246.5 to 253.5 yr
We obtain 1.966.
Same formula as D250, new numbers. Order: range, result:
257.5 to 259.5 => 2.237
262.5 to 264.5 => 2.457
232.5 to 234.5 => 2.445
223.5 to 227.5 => 2.763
